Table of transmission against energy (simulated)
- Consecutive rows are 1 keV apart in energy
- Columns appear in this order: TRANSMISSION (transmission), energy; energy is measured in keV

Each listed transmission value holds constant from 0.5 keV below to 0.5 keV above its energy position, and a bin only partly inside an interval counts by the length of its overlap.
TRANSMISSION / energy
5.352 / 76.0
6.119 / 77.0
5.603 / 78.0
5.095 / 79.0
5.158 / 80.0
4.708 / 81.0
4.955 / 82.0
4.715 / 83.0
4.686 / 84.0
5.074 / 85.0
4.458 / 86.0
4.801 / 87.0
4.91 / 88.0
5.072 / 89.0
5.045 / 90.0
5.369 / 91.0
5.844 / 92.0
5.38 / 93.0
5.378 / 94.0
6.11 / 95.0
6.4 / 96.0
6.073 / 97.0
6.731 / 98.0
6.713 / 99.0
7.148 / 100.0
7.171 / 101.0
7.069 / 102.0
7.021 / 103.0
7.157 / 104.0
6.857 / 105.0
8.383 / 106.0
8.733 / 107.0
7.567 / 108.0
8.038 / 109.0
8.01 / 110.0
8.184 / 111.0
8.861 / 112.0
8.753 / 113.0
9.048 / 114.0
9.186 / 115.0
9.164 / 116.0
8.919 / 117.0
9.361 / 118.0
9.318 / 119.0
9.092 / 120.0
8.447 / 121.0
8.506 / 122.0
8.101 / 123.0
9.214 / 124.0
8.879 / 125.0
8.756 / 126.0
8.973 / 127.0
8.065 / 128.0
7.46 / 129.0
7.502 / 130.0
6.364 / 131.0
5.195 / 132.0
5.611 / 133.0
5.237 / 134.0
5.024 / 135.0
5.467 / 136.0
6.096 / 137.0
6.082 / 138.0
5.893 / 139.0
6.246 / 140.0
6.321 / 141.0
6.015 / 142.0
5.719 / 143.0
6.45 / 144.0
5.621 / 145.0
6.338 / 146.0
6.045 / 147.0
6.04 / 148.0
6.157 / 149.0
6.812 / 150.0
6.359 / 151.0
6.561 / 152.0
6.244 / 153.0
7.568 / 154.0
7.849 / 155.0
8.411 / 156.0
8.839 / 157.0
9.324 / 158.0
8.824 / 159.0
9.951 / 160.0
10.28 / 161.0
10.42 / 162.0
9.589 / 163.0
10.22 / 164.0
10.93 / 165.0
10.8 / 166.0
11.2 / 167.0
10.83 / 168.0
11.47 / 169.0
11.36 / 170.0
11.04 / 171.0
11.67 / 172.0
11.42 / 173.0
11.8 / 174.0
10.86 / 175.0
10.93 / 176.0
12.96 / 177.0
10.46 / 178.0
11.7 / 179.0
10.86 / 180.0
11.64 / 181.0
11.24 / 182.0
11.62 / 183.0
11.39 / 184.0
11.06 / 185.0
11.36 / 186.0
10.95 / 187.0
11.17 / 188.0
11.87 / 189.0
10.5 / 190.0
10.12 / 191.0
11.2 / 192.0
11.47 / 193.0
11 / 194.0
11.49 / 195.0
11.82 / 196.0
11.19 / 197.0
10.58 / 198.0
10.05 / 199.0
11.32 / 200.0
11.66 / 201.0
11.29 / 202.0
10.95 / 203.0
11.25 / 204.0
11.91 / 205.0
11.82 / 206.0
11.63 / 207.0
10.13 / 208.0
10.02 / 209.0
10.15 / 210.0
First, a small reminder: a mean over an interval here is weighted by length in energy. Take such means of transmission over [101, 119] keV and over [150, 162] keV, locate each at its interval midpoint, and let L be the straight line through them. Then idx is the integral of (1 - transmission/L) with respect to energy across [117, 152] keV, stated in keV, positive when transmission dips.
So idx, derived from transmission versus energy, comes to 5.34 keV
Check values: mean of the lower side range 8.25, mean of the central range 6.99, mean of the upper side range 8.24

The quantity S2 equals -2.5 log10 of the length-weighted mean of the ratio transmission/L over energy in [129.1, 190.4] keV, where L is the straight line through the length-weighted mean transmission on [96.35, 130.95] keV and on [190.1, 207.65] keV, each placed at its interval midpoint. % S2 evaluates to 0.12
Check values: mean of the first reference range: 8.1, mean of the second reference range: 11.2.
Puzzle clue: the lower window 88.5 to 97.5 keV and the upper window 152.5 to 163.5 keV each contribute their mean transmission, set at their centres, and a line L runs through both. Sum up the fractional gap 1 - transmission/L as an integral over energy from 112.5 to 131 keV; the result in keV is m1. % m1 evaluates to -4.3 keV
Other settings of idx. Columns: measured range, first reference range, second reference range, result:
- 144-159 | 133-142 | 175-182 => 1.33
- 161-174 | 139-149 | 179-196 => -3.04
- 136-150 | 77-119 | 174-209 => 4.39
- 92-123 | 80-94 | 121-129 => -3.50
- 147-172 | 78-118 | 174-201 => 2.03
